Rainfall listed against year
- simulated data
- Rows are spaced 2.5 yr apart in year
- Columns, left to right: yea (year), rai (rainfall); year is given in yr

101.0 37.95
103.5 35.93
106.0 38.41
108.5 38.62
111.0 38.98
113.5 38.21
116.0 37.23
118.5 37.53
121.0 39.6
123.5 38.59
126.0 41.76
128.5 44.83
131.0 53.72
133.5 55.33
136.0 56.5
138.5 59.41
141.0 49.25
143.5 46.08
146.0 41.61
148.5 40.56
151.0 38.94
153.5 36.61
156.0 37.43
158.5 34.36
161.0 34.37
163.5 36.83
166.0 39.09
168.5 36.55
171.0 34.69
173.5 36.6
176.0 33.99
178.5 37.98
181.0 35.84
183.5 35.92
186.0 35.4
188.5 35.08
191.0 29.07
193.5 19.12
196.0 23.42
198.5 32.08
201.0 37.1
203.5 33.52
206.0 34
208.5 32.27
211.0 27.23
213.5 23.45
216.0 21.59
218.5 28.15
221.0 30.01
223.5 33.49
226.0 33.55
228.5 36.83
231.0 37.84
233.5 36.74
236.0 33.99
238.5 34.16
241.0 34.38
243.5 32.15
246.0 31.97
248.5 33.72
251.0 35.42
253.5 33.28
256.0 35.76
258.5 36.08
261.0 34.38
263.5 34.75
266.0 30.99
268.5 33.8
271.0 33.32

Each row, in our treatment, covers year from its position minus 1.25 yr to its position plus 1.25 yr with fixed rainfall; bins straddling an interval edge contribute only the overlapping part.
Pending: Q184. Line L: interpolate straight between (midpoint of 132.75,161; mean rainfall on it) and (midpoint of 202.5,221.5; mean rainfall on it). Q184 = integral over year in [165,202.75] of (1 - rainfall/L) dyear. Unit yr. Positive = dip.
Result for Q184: 2.2 yr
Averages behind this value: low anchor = 44.4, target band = 33.4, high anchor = 28.7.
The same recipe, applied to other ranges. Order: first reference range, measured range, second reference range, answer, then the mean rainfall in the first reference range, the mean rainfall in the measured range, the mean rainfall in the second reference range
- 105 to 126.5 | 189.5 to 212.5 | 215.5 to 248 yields 3.1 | 38.7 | 29.7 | 33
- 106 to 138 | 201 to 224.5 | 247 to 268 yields 4.8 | 43.6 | 29.7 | 34.3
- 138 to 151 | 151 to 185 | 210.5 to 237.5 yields 4.3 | 45.9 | 36.3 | 31.3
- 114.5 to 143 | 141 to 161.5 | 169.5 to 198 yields 0.7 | 46.6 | 39.5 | 32.5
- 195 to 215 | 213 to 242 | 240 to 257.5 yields 0.0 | 30.4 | 32.2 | 33.8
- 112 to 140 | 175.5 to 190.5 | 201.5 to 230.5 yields 0.3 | 45.7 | 35.5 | 30.7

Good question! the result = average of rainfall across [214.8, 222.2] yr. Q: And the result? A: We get 26.6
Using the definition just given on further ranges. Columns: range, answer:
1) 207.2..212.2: 29.8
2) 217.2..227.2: 31.2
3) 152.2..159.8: 36.1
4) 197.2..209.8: 33.7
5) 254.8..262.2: 35.4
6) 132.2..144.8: 53.3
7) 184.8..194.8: 29.6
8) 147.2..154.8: 38.7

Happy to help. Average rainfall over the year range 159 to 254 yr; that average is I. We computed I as 32.9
